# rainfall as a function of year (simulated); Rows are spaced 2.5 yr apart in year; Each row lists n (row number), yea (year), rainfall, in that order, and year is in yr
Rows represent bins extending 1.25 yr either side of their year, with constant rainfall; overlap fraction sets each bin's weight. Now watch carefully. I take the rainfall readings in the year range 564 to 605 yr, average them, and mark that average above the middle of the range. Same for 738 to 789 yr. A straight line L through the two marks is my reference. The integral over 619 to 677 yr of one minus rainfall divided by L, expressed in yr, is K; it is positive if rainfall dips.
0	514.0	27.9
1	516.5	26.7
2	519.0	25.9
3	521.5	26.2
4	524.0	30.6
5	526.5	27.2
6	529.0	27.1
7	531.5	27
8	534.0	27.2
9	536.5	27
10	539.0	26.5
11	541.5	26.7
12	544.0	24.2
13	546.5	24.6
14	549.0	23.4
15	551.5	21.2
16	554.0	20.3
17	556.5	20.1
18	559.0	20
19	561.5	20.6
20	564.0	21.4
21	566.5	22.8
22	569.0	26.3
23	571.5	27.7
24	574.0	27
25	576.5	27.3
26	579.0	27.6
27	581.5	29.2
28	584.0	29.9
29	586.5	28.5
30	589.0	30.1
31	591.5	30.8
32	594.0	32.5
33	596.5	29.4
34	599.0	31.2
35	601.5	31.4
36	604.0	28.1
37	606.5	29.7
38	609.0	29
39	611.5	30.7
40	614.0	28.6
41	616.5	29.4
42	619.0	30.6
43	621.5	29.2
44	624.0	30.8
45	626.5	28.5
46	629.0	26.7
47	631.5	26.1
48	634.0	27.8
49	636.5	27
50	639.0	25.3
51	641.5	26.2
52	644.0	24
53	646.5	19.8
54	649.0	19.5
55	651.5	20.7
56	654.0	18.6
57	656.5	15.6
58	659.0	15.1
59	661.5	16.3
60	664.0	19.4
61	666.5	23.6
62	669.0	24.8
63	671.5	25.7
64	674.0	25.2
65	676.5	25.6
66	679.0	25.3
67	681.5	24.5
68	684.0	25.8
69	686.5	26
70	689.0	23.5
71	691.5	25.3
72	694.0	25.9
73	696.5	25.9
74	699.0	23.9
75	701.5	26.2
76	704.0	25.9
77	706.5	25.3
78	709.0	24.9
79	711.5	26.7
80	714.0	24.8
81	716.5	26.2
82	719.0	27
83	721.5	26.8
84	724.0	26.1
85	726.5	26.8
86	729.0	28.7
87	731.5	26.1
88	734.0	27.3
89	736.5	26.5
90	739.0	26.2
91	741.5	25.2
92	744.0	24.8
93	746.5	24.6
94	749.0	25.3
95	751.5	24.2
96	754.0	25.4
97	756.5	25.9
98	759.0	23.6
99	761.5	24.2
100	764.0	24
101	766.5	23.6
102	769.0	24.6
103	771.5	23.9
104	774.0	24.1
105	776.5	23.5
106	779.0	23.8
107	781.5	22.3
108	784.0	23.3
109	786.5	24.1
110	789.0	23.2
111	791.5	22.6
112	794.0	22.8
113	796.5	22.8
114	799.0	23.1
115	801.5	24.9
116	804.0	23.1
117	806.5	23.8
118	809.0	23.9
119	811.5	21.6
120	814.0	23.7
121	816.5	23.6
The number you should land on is 7.3 yr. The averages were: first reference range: 28.5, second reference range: 24.3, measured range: 23.7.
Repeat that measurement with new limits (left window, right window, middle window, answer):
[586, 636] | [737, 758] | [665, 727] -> 3.1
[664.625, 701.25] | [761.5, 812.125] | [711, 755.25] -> -3.2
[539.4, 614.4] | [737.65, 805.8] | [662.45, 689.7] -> 1.0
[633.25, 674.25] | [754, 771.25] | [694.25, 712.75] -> -2.0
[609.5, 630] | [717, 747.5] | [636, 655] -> 4.1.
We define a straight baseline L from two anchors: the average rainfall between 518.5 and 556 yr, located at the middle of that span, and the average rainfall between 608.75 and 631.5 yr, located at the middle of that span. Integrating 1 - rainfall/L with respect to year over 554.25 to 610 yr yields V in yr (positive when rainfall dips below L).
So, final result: 0.8 yr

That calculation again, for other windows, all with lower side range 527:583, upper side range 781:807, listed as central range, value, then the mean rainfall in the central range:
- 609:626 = -3.7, 29.8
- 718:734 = -2.2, 26.9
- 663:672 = 0.3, 23.3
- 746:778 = -1.2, 24.4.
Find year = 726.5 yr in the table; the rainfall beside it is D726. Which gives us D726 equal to 26.8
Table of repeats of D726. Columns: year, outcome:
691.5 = 25.3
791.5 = 22.6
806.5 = 23.8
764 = 24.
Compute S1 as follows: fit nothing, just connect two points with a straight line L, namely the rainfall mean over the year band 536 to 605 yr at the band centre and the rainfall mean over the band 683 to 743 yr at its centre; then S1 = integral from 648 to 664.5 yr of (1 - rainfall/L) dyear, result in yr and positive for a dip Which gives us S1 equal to 5.2 yr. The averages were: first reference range 26.3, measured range 17.8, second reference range 26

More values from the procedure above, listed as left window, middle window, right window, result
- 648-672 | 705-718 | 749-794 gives -2.36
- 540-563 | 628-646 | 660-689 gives -1.97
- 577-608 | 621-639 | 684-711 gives 0.28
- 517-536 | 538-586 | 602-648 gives 4.90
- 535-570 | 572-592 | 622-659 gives -4.48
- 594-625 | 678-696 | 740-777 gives 1.25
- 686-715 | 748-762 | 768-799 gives -0.42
